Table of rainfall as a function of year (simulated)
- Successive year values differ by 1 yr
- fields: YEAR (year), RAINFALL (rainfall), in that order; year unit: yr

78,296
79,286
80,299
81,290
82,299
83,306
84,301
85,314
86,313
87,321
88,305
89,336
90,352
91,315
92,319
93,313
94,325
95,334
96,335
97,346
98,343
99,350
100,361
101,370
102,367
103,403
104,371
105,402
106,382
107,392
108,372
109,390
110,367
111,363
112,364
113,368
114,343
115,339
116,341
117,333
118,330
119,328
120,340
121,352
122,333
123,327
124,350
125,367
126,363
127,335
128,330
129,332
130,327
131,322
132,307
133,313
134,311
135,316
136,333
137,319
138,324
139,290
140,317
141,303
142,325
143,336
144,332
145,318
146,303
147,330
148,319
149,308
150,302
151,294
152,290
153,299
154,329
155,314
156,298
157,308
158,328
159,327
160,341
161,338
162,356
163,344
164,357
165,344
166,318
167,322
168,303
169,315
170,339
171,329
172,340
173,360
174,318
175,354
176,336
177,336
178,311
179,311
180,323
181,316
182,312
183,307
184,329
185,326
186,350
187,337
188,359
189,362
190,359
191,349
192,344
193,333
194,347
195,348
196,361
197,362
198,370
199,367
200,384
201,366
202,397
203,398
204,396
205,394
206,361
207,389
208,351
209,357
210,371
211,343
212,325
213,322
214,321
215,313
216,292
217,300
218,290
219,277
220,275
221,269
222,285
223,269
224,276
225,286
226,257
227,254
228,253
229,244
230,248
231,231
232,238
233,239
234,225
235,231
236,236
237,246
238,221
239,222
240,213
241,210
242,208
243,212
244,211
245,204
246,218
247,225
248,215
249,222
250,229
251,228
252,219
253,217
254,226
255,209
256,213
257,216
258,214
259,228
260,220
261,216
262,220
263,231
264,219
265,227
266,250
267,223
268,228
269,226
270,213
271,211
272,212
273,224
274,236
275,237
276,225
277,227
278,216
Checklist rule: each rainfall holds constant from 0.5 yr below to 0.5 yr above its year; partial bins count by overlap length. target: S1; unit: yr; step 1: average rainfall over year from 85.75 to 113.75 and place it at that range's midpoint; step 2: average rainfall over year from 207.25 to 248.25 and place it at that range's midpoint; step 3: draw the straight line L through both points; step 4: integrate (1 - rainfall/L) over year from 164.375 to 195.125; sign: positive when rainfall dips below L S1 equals -3.7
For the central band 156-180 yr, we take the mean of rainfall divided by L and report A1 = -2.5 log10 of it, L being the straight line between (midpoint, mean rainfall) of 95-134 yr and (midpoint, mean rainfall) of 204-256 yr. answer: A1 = -0.07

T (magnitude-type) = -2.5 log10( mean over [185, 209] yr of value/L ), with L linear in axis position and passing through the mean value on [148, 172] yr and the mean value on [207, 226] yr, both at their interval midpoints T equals -0.164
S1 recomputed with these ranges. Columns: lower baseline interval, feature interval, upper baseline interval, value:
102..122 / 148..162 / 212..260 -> 0.2 yr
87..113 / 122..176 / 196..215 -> 5.1 yr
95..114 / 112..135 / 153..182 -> 1.3 yr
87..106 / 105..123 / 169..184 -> -0.7 yr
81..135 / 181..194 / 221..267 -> -2.9 yr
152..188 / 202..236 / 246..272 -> -3.7 yr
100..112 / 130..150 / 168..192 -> 2.3 yr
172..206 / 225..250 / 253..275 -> 3.5 yr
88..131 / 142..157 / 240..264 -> 0.0 yr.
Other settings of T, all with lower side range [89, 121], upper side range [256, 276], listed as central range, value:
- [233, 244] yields 0.11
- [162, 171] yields -0.10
